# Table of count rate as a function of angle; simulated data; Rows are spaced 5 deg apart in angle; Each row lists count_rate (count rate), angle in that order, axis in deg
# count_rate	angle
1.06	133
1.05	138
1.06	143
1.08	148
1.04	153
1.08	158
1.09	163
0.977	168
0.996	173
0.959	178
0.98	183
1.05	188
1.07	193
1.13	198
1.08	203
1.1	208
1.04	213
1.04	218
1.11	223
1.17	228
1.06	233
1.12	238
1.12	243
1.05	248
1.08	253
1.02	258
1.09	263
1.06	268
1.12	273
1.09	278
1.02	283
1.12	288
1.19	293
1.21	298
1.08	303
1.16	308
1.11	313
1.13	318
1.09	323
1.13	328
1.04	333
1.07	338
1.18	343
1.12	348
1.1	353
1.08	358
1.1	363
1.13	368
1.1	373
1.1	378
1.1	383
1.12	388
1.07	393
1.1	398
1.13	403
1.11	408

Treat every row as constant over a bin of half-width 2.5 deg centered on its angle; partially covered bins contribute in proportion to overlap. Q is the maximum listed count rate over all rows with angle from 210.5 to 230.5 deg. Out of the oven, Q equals 1.17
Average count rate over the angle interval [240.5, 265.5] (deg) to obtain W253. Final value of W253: 1.07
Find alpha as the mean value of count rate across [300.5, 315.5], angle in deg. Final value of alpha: 1.12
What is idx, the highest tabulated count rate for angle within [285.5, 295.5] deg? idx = 1.19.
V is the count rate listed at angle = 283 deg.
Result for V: 1.02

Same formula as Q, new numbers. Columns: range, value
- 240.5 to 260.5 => 1.12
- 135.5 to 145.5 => 1.06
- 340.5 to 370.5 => 1.18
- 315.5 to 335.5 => 1.13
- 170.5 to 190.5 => 1.05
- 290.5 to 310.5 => 1.21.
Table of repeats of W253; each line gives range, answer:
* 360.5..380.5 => 1.11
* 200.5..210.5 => 1.09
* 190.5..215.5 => 1.08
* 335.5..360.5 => 1.11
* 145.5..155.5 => 1.06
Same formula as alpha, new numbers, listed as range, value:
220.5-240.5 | 1.12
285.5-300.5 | 1.17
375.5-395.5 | 1.1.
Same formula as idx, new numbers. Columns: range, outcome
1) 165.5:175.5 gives 0.996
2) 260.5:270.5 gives 1.09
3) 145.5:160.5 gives 1.08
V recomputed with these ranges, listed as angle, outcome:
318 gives 1.13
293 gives 1.19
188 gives 1.05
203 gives 1.08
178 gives 0.959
